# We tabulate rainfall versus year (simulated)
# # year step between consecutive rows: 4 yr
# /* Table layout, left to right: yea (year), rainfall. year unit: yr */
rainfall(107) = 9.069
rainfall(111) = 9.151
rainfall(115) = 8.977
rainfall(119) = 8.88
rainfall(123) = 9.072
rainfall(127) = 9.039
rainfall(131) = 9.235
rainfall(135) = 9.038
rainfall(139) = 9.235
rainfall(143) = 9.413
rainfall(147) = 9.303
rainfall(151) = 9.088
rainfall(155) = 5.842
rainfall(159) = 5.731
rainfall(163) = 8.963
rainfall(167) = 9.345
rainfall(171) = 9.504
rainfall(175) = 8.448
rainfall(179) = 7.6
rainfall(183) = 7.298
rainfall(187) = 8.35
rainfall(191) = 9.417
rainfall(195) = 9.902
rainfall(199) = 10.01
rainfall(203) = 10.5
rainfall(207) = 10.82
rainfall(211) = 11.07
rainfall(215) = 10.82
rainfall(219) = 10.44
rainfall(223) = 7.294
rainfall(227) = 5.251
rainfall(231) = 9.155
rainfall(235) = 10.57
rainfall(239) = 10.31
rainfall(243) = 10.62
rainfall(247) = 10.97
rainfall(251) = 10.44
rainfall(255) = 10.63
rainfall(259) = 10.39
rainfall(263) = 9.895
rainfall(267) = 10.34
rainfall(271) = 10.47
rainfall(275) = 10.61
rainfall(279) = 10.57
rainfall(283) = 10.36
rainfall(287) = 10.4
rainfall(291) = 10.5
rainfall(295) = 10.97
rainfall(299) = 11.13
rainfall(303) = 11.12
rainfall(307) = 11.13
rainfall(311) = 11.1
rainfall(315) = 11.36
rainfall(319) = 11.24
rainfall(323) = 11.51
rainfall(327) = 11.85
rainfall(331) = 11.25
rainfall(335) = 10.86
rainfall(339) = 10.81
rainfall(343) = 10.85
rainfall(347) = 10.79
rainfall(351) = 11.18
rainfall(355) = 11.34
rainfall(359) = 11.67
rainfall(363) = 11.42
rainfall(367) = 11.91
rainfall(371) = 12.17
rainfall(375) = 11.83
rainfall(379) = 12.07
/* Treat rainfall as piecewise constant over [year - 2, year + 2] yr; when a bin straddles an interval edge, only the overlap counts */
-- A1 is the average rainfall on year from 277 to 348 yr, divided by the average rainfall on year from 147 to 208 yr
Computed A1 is 1.3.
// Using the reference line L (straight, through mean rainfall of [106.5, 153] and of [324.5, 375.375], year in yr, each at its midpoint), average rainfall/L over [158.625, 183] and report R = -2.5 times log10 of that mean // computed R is 0.14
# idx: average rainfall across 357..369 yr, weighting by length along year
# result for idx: 11.7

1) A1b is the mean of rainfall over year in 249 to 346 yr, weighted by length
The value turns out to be 10.8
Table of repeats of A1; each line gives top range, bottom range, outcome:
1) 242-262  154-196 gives 1.28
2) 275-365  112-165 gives 1.28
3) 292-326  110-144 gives 1.23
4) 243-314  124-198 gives 1.24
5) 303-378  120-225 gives 1.26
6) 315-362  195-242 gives 1.16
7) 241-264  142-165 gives 1.31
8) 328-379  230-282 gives 1.09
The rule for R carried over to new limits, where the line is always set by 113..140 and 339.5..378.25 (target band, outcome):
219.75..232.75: 0.321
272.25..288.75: 0.017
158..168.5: 0.158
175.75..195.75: 0.151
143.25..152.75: 0.005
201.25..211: -0.091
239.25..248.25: -0.043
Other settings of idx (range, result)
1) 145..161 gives 7.49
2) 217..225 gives 8.87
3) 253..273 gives 10.3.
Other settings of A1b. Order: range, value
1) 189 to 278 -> 10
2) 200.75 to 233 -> 9.42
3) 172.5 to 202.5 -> 8.82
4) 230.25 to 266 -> 10.4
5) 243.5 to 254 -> 10.7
